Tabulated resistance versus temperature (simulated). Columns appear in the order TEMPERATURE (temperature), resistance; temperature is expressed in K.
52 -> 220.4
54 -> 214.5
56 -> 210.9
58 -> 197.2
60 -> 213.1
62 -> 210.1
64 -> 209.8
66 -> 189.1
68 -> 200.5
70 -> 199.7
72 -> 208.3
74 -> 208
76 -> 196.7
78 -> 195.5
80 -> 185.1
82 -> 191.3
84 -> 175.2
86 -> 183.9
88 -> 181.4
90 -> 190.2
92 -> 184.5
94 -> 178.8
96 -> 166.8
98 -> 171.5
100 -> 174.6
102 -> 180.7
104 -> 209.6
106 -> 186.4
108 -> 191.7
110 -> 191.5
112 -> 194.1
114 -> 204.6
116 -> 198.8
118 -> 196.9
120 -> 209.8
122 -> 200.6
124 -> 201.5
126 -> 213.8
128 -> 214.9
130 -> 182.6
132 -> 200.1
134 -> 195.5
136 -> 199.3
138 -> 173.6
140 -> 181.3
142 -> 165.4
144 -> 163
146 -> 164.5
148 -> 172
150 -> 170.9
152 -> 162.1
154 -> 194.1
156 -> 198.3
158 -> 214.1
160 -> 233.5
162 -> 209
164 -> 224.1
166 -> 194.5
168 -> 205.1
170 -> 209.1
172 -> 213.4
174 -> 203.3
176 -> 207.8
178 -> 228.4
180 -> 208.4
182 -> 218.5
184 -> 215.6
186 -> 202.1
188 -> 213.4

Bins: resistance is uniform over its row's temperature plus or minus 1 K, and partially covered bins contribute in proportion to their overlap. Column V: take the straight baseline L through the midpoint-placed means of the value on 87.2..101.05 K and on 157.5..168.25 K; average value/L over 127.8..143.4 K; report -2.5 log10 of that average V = 0.07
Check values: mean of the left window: 178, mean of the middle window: 187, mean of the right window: 214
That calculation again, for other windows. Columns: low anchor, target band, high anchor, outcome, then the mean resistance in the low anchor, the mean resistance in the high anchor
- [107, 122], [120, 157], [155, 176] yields 0.09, 198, 210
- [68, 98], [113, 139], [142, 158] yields -0.10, 189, 177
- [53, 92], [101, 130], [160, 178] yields 0.02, 198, 211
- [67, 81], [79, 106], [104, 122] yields 0.09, 199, 198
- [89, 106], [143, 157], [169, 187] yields 0.15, 182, 212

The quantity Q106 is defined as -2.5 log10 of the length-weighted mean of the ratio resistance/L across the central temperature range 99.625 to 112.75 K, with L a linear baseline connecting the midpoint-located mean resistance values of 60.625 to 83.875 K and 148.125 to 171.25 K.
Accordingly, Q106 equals 0.05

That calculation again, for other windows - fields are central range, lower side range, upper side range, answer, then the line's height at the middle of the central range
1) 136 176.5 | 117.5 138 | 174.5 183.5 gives 0.085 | 208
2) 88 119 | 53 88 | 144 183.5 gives 0.066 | 200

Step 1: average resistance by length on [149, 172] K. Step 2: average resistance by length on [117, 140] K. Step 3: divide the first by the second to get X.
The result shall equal 1.0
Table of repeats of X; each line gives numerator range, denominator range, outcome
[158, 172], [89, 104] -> 1.18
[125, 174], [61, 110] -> 1.02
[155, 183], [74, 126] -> 1.11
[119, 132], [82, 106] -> 1.12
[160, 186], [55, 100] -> 1.10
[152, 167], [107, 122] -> 1.04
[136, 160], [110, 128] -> 0.89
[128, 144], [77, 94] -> 1.00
